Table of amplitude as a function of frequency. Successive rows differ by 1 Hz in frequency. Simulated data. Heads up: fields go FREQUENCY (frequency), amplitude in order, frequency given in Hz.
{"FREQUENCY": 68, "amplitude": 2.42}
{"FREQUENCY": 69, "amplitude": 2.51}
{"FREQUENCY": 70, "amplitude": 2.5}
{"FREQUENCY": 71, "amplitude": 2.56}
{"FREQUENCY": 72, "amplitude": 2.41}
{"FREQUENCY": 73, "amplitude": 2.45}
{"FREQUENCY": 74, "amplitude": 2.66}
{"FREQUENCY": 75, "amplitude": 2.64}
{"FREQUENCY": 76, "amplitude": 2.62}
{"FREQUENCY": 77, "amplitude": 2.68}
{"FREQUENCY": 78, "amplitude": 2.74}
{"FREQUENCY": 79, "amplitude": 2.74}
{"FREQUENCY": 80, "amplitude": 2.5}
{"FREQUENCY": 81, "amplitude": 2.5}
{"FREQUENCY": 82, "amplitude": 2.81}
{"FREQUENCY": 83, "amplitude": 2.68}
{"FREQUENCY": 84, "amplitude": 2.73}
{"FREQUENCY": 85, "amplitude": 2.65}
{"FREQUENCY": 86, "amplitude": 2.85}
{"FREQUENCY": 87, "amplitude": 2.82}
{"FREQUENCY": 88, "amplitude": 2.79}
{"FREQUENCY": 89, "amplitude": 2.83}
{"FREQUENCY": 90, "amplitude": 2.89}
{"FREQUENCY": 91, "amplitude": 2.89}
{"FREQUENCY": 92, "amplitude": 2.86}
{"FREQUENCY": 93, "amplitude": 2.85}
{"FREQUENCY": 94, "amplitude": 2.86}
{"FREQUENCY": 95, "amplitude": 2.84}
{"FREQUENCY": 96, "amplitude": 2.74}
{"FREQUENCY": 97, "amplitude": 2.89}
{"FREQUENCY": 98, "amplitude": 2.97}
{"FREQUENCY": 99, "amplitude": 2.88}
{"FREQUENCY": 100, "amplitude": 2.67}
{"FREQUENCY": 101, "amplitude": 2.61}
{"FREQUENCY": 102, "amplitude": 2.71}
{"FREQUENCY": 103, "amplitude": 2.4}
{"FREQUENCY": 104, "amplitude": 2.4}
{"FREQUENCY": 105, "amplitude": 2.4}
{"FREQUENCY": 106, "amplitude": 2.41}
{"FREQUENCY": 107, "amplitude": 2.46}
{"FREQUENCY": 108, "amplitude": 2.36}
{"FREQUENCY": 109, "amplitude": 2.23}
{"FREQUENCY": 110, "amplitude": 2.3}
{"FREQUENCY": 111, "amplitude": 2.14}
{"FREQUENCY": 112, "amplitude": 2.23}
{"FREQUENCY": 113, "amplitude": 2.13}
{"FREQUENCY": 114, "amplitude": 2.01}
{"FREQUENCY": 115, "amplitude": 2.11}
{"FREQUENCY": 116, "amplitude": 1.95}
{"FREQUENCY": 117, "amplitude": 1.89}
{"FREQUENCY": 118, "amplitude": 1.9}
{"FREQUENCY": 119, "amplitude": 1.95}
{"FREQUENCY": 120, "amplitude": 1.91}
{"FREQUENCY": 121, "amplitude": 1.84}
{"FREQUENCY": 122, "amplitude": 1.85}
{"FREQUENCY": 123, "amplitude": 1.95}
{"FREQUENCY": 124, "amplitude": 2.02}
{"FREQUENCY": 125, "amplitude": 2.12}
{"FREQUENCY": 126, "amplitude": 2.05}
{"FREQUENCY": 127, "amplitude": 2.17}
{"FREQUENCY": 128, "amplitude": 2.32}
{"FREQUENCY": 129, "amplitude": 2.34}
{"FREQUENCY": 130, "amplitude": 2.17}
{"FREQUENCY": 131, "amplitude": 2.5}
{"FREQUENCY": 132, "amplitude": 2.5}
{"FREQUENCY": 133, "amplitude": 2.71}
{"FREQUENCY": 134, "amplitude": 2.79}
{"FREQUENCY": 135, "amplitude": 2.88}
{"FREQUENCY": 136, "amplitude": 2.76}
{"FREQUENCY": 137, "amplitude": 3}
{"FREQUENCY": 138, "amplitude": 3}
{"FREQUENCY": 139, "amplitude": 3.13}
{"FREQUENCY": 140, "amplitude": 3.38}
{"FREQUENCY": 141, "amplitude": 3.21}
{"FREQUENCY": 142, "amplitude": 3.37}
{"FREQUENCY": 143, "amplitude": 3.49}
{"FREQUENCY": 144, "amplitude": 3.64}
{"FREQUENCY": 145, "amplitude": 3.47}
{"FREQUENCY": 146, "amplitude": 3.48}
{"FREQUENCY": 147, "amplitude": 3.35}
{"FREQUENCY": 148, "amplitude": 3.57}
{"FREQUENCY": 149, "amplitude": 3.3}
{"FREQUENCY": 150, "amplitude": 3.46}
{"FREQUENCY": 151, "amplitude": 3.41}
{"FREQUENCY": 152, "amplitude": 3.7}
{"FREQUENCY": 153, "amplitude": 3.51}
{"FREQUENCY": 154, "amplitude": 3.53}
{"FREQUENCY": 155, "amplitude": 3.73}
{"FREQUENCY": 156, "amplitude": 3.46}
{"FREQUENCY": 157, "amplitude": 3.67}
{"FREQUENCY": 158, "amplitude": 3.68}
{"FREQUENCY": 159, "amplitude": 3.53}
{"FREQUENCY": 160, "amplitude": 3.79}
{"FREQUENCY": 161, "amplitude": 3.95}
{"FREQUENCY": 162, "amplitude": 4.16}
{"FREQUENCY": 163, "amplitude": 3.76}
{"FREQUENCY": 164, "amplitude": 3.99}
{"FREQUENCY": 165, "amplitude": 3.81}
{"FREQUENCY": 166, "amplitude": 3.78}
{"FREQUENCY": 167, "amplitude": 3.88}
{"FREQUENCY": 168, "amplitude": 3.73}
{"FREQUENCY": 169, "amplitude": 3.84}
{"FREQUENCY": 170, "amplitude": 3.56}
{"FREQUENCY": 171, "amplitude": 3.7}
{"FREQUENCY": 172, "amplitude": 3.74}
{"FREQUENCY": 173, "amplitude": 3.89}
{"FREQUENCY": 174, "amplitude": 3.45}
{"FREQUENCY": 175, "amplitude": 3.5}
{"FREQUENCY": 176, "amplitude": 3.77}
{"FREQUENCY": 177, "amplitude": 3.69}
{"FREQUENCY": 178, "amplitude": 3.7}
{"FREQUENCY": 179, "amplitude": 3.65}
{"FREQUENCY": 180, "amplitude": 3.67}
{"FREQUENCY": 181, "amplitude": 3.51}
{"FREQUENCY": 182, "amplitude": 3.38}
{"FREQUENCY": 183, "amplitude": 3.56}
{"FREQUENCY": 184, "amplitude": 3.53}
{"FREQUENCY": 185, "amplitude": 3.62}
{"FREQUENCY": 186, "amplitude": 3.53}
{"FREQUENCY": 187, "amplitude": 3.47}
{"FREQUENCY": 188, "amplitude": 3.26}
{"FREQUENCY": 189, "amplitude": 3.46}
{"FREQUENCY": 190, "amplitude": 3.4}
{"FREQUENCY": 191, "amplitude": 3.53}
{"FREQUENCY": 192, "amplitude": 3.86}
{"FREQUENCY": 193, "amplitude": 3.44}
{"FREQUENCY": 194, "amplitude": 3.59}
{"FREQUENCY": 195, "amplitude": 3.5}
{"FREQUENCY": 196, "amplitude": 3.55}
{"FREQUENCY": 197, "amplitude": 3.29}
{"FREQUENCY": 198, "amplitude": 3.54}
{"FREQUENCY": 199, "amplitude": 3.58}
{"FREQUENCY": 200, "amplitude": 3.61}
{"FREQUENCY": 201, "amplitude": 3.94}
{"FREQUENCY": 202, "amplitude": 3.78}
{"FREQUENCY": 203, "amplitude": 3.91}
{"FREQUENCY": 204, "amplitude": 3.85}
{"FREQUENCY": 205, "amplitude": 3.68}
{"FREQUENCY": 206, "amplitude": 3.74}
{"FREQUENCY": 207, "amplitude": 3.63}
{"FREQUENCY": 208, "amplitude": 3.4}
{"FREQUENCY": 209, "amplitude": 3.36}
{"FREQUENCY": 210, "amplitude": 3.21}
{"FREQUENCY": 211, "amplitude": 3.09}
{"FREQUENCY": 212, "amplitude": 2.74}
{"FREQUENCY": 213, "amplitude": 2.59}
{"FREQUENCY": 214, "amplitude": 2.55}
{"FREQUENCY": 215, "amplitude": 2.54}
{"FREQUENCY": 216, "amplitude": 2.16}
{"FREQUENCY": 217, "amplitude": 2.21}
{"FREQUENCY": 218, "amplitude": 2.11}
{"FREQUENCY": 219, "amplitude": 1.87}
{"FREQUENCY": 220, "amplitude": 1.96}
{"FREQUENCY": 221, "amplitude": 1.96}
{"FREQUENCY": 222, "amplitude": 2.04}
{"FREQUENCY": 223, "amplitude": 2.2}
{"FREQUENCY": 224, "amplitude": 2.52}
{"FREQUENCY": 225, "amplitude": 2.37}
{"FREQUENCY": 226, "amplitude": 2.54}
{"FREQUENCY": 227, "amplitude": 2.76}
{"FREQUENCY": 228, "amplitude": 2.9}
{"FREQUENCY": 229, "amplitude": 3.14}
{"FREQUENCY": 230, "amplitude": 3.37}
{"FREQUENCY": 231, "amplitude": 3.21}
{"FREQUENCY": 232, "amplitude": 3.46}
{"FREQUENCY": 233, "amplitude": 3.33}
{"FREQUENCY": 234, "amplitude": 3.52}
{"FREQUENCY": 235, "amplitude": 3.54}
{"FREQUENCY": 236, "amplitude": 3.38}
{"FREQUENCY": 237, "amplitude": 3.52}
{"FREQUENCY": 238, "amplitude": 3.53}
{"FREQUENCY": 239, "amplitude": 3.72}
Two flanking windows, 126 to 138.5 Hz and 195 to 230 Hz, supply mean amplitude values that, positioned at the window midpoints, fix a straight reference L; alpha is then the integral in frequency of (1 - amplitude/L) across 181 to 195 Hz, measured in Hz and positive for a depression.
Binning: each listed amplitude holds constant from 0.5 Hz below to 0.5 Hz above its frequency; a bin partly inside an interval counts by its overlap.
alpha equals -3.3 Hz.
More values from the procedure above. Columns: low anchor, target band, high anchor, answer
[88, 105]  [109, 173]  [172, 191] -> 4.40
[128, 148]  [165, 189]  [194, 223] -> -4.76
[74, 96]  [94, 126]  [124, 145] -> 5.30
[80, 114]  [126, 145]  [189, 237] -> -0.45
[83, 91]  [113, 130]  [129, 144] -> 5.03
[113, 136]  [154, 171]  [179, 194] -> -4.28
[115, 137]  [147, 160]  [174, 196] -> -3.20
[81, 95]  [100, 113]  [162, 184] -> 2.62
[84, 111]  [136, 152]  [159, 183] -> -0.02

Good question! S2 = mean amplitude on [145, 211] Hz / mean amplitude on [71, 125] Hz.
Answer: 1.5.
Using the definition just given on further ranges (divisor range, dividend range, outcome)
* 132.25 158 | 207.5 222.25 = 0.76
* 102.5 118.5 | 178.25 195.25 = 1.60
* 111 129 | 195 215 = 1.67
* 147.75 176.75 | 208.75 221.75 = 0.67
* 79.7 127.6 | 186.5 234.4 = 1.27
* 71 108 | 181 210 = 1.33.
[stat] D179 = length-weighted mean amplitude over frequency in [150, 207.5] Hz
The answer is 3.65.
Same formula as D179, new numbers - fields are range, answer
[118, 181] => 3.2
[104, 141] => 2.34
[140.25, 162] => 3.55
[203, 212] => 3.48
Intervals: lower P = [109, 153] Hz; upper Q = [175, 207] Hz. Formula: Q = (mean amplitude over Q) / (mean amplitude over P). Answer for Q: 1.36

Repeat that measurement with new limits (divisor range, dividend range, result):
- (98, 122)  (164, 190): 1.60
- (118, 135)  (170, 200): 1.61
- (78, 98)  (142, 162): 1.29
